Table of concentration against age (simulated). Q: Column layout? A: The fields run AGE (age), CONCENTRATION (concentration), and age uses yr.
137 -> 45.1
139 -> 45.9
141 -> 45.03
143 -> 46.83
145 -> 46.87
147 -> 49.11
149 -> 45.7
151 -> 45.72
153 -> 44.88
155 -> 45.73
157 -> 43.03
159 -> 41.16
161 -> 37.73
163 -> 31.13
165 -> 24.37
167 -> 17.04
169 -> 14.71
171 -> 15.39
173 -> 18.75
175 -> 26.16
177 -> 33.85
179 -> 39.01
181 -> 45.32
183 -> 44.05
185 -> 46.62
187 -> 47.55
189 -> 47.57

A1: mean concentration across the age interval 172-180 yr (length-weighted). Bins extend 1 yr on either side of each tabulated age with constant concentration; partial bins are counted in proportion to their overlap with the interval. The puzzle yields 29.4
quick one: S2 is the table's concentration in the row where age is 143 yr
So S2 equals 46.83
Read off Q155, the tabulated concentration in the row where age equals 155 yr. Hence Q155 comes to 45.73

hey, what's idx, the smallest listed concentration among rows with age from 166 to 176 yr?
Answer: 14.71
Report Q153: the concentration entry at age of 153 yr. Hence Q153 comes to 44.88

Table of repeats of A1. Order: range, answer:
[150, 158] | 44.8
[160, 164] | 34.4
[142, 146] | 46.8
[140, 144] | 45.9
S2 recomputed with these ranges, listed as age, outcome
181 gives 45.32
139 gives 45.9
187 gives 47.55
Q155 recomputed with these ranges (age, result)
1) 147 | 49.11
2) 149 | 45.7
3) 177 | 33.85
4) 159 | 41.16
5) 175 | 26.16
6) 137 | 45.1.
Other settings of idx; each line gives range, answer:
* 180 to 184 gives 44.05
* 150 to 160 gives 41.16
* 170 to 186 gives 15.39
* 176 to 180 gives 33.85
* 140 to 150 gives 45.03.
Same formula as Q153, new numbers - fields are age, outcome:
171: 15.39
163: 31.13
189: 47.57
